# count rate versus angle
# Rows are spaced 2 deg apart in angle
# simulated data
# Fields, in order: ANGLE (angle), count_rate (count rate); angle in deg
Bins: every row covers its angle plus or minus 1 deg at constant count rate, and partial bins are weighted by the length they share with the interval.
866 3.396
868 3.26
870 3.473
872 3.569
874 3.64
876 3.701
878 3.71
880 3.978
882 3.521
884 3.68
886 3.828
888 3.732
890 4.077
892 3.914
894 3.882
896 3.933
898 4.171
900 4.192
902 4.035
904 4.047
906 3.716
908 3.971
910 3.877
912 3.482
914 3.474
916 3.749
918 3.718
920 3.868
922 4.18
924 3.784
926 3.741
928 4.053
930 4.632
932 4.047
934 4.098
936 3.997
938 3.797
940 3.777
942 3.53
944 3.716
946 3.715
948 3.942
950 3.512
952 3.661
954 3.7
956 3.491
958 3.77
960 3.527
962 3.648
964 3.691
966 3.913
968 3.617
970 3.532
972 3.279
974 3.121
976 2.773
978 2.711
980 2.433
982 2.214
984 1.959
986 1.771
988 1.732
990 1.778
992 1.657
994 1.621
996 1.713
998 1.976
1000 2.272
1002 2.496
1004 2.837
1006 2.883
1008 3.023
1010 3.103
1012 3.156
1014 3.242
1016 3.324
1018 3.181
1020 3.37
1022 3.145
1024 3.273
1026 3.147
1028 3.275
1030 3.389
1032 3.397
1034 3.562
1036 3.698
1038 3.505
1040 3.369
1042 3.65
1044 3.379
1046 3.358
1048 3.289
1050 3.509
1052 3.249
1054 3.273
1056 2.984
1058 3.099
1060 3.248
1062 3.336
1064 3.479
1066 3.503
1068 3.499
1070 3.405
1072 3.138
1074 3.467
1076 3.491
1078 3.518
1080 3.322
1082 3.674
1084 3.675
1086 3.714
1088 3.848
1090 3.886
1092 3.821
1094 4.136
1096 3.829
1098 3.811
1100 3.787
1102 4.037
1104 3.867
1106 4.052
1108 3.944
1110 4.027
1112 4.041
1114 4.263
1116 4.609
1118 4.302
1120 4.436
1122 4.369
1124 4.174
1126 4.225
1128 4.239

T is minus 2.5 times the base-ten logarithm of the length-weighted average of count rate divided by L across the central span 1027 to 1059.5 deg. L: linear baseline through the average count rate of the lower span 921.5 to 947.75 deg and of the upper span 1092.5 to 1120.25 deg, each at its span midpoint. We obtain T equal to 0.19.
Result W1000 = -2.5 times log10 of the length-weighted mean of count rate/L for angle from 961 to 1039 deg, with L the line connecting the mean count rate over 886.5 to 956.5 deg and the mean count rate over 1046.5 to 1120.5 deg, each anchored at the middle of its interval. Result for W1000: 0.29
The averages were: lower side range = 3.87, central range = 2.88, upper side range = 3.68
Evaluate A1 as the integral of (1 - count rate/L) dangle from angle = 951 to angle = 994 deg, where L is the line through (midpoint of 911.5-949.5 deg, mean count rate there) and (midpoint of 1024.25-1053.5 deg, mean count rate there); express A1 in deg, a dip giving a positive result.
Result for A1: 9.0 deg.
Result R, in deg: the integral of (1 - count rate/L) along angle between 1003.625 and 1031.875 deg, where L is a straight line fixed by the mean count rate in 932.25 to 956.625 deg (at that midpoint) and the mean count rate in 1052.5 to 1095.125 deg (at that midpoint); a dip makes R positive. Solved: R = 3.4 deg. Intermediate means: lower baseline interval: 3.76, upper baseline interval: 3.5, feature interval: 3.18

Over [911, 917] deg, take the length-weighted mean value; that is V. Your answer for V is 3.57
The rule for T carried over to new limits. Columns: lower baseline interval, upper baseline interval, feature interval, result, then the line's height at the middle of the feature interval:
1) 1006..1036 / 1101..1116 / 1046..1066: 0.09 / 3.58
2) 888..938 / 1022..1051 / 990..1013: 0.42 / 3.56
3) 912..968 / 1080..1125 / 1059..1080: 0.16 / 3.96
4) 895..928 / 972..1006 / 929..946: -0.18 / 3.33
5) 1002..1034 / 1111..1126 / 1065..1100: 0.08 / 3.9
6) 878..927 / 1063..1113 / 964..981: 0.19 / 3.8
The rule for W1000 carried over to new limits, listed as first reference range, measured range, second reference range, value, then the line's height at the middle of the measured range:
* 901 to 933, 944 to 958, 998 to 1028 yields -0.03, 3.58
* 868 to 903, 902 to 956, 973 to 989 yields -0.22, 3.14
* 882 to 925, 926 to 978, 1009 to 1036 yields -0.01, 3.63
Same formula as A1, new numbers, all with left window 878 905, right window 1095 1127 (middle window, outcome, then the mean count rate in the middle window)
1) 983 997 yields 7.89 deg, 1.75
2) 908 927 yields 0.79 deg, 3.77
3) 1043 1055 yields 2.11 deg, 3.34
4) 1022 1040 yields 2.90 deg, 3.39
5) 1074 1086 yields 1.58 deg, 3.55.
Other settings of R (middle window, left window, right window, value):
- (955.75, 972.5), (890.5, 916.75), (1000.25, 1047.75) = -0.3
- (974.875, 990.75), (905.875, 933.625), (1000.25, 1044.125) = 5.9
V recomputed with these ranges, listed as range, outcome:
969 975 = 3.31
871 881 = 3.72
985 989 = 1.75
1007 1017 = 3.17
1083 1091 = 3.78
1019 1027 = 3.23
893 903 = 4.04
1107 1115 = 4.07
